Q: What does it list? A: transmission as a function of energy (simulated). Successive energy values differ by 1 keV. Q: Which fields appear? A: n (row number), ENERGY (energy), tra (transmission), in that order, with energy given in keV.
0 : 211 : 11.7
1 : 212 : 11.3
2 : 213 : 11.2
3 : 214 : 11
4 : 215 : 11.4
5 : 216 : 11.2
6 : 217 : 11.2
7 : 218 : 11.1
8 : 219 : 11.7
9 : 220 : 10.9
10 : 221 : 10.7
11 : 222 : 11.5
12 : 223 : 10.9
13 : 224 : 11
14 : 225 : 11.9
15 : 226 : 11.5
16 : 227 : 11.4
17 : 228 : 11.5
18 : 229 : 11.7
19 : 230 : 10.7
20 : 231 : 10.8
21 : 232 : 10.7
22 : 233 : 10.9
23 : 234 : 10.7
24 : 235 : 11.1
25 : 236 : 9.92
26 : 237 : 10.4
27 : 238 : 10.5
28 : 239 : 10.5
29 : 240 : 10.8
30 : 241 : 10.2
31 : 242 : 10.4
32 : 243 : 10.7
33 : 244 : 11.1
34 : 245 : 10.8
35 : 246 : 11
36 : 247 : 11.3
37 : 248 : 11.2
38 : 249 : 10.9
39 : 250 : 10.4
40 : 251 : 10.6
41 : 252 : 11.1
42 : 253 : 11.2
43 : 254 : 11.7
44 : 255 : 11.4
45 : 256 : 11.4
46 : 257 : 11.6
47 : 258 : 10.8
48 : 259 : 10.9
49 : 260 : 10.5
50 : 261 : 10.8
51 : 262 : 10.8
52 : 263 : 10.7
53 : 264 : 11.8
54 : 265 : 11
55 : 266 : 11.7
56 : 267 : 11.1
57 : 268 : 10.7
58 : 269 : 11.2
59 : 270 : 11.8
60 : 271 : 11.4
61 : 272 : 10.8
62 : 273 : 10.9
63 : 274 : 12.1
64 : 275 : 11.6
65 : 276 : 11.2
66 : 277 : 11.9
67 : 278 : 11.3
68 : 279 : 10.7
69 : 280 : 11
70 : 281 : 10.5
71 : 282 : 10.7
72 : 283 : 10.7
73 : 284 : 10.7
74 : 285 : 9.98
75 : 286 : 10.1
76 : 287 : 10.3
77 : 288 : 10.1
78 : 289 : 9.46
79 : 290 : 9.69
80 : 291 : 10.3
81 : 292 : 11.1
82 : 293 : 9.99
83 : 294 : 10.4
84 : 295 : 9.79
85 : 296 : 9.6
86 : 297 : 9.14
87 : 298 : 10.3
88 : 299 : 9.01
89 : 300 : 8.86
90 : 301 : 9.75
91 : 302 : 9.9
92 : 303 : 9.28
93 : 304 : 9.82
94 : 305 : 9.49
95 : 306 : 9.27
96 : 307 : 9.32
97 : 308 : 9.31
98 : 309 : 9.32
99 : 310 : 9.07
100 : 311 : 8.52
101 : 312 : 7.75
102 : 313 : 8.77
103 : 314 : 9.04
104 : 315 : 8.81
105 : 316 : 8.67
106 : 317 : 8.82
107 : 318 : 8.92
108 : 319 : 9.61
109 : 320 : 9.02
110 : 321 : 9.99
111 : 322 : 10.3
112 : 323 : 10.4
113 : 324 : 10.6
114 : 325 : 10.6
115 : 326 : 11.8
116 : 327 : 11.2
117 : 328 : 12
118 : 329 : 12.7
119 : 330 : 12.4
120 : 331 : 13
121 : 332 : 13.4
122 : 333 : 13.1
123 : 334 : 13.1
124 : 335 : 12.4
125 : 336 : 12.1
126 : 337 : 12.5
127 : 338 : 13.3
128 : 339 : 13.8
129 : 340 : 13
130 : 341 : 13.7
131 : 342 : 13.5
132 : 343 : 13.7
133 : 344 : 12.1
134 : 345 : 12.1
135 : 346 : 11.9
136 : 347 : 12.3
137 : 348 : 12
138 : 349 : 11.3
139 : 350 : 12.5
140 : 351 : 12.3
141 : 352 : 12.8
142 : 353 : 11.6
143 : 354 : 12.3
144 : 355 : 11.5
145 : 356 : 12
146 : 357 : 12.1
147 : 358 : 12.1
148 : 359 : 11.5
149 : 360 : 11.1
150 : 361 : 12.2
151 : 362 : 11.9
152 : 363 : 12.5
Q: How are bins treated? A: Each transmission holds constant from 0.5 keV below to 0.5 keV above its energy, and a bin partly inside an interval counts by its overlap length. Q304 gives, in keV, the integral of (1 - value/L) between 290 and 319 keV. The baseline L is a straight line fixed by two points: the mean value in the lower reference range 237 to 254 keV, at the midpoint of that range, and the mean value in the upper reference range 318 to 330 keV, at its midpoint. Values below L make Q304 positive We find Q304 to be 3.7 keV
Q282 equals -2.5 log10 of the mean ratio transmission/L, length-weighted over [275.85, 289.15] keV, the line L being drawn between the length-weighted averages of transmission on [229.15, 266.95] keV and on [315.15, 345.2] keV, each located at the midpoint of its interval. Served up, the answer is 0.06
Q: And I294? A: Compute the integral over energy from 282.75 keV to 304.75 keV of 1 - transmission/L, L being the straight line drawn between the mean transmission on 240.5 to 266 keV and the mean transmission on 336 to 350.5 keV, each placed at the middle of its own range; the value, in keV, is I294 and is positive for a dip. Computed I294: 3.4 keV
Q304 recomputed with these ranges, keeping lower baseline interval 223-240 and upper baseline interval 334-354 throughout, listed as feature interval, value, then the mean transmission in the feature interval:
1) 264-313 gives 6.3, 10.2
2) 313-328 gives 2.9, 9.88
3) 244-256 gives 0.2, 11.1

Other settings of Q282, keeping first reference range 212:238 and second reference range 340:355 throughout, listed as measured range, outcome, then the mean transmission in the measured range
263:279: 0.024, 11.3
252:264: 0.032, 11.1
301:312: 0.277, 9.28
